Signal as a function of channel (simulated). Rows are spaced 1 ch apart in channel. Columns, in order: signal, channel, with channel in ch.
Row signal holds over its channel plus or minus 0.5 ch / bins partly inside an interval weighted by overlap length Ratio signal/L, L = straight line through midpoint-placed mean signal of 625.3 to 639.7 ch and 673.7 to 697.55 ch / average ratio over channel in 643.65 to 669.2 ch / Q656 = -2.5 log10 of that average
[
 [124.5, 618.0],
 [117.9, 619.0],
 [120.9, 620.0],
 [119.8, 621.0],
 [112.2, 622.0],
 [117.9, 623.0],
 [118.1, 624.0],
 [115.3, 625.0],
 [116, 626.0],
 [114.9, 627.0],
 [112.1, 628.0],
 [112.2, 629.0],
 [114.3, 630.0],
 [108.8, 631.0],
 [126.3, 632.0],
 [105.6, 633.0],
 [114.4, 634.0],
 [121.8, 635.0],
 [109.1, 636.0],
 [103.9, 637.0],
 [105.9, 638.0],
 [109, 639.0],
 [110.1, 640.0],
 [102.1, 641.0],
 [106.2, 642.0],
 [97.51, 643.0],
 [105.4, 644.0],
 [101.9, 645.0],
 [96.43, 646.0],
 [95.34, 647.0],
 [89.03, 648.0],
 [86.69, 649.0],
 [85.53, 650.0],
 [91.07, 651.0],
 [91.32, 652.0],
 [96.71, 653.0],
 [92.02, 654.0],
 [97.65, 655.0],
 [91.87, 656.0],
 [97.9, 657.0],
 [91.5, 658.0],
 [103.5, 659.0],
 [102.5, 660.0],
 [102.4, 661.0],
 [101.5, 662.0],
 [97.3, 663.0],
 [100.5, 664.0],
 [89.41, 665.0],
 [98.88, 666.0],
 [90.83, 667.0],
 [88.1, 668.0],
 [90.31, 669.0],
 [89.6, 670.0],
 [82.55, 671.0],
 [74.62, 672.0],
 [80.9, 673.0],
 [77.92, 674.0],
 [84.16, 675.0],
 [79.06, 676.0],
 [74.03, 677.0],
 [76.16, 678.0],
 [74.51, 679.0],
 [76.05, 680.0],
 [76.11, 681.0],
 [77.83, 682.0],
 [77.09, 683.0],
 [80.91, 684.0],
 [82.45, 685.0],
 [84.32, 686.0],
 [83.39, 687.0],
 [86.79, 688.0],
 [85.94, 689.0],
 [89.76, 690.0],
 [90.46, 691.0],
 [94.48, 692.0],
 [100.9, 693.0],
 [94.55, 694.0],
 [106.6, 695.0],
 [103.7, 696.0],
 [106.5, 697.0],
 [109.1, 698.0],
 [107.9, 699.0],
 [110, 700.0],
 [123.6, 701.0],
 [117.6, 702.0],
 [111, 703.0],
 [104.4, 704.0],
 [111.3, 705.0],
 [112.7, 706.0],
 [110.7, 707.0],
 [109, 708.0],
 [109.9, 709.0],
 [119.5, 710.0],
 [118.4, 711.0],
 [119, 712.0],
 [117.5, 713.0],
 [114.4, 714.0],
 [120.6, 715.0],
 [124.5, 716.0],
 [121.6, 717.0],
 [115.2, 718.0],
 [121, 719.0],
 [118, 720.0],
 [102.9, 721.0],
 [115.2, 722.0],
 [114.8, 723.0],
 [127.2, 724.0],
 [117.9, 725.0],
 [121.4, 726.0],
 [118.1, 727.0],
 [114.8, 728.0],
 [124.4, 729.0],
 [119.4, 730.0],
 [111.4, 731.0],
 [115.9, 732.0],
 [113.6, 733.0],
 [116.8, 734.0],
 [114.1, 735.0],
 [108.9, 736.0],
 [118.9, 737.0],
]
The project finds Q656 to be 0.058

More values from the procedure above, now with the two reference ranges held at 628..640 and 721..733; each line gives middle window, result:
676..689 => 0.40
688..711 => 0.10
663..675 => 0.28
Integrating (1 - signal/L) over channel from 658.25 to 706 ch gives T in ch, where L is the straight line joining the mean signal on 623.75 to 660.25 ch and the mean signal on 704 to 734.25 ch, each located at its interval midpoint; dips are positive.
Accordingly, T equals 7.61 ch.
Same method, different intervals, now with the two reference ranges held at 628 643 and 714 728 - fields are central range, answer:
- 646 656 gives 1.8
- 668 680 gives 3.5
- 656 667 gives 1.4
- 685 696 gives 2.2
